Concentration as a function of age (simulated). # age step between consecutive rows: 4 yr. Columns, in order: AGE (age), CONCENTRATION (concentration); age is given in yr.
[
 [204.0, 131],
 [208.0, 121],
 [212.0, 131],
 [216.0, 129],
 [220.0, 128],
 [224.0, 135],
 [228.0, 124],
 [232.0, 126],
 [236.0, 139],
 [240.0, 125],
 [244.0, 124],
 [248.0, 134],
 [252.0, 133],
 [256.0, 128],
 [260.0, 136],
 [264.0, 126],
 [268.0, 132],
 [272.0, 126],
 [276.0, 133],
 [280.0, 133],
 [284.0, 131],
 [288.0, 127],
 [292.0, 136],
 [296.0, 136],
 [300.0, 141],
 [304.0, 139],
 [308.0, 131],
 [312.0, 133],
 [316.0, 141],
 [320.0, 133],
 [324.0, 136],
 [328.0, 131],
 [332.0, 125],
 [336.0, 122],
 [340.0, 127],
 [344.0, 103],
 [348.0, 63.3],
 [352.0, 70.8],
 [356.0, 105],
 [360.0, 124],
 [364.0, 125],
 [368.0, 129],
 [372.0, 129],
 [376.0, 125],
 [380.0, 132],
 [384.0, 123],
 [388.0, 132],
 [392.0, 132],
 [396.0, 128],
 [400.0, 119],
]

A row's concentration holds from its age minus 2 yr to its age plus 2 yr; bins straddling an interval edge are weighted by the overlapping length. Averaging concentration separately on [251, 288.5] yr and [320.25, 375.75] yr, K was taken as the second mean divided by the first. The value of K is 0.88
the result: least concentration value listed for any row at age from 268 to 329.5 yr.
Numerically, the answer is 126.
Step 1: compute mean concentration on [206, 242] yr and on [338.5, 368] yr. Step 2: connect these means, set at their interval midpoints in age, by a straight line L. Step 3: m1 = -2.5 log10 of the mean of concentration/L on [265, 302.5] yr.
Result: -0.135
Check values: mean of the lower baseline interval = 129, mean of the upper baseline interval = 104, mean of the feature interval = 133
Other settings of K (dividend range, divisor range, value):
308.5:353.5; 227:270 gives 0.91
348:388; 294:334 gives 0.86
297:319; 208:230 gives 1.06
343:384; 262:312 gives 0.84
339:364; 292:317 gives 0.73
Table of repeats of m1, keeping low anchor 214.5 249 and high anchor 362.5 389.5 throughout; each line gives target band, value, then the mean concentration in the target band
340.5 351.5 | 0.415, 87.4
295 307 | -0.079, 138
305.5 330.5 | -0.047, 134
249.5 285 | -0.017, 131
